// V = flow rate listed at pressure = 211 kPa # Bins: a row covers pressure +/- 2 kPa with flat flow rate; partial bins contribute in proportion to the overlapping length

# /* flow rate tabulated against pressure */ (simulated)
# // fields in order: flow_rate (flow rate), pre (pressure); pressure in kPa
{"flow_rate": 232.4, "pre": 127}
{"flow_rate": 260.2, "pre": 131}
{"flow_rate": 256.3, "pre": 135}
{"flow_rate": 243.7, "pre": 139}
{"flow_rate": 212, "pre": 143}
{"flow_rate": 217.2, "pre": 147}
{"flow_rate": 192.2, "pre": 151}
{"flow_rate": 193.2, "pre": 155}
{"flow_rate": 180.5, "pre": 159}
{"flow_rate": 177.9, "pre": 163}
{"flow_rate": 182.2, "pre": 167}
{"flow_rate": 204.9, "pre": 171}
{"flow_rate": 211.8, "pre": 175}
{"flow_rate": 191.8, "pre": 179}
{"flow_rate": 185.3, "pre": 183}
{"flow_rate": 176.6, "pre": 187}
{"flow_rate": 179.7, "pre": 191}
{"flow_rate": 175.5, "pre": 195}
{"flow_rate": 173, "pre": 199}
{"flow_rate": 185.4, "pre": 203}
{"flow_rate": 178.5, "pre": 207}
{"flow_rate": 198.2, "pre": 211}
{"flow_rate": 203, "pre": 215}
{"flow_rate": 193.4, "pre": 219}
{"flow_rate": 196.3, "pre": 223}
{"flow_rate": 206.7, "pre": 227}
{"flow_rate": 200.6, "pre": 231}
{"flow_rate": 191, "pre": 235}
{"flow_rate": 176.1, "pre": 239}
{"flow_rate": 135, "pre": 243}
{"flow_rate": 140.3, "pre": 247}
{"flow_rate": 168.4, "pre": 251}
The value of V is 198.2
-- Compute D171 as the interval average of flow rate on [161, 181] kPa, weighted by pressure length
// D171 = 194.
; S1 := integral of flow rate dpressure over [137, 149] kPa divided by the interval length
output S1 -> 224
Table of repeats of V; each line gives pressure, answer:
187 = 176.6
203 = 185.4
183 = 185.3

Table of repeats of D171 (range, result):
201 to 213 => 187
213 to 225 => 198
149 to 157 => 193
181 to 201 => 178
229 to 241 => 189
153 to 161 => 187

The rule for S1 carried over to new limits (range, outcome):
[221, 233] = 201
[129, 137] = 258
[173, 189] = 191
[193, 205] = 178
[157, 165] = 179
